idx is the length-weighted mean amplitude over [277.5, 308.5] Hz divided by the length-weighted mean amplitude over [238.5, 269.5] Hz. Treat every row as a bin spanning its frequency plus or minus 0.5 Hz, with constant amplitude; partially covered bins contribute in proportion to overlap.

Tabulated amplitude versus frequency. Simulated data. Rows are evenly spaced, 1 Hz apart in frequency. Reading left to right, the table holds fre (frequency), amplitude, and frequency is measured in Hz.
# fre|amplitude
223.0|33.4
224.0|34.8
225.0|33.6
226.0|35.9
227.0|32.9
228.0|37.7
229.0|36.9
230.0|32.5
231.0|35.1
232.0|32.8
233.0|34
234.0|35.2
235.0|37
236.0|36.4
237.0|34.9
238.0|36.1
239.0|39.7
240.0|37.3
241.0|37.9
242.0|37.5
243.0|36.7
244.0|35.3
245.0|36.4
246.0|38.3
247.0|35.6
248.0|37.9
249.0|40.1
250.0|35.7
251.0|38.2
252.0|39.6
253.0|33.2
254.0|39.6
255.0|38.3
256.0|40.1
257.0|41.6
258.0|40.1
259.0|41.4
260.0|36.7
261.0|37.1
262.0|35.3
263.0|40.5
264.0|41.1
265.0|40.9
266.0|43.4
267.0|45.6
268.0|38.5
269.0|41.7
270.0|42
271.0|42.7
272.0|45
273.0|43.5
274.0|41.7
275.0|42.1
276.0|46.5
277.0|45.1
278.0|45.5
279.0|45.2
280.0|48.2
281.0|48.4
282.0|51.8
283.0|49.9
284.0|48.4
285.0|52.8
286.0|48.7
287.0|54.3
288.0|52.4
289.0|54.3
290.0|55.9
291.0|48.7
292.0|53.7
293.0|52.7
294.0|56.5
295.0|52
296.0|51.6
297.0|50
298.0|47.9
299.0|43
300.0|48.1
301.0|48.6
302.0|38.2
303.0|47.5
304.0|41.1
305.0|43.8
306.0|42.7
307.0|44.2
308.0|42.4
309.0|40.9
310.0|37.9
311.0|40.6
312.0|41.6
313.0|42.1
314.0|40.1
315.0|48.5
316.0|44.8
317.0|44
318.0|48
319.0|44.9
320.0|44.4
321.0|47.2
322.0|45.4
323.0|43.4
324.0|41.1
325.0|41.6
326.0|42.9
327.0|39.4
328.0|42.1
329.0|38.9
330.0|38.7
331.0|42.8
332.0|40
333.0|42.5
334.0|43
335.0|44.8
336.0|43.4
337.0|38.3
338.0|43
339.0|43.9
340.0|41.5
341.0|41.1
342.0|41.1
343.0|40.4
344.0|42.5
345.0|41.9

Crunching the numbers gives 1.26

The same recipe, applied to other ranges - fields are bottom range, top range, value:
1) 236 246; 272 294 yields 1.33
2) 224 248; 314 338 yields 1.20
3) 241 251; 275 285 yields 1.28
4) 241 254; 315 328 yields 1.18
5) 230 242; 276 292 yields 1.39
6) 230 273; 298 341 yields 1.12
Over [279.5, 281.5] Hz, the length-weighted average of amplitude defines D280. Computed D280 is 48.3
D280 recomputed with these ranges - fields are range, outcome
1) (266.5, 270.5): 42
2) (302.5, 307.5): 43.9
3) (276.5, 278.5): 45.3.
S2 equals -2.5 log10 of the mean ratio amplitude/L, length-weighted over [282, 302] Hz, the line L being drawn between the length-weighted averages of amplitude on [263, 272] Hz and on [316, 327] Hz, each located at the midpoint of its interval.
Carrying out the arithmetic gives -0.18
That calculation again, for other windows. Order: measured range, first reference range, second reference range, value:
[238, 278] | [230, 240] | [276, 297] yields 0.07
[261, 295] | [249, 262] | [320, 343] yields -0.18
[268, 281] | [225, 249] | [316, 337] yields -0.13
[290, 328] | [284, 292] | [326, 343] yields 0.05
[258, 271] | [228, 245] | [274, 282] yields 0.06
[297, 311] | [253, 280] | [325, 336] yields -0.05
